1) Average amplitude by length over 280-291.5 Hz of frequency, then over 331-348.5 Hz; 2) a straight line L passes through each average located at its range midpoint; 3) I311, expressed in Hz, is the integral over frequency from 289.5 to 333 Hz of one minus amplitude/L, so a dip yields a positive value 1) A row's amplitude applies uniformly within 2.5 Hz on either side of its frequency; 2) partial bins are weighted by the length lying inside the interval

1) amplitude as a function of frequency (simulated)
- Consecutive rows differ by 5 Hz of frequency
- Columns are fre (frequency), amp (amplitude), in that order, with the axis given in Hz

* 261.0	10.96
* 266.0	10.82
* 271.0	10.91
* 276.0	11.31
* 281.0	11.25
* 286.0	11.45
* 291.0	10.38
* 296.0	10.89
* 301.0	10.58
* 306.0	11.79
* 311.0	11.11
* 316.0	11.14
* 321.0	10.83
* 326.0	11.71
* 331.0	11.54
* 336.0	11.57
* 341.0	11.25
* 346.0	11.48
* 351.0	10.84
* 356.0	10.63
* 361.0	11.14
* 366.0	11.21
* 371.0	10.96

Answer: 0.59 Hz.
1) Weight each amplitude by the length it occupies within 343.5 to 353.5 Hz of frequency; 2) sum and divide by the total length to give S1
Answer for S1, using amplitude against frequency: 11.2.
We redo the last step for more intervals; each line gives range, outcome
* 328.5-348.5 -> 11.5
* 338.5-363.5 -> 11.1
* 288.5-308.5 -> 10.9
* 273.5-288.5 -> 11.3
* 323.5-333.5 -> 11.6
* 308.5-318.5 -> 11.1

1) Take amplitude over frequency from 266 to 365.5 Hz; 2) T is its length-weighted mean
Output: 11.1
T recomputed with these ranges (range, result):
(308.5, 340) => 11.3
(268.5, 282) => 11.1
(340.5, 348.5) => 11.4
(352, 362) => 10.8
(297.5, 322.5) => 11.1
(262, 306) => 11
